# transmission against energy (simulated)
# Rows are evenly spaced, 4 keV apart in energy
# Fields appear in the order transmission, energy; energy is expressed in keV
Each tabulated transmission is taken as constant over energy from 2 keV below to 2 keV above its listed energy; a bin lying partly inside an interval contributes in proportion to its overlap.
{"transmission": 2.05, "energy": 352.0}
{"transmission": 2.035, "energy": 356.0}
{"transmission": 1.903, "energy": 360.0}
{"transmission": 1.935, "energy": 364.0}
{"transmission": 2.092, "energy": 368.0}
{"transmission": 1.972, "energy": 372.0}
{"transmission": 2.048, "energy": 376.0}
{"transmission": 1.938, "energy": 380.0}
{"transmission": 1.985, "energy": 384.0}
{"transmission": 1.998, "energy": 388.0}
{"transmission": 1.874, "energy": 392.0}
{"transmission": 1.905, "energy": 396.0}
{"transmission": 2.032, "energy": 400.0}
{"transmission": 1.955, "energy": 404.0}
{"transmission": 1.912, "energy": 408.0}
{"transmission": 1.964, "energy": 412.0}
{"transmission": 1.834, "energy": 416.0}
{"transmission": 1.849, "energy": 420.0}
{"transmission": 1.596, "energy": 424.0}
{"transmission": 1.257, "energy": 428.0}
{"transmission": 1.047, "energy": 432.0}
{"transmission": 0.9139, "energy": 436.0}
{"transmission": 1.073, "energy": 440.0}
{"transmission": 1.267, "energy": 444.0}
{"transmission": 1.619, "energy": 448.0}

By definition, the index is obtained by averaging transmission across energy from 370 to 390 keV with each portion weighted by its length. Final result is 1.99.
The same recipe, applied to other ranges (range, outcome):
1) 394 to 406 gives 1.96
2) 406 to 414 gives 1.94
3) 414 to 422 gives 1.84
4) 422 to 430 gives 1.43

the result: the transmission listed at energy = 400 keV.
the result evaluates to 2.032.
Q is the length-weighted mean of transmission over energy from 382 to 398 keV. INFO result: 1.94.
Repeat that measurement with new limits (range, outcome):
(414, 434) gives 1.52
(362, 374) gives 2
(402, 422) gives 1.9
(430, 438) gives 0.98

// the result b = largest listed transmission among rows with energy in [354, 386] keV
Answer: 2.092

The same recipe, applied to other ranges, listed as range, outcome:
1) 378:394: 1.998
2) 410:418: 1.964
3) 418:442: 1.849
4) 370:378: 2.048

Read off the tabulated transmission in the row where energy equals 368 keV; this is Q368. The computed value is 2.092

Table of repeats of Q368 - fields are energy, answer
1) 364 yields 1.935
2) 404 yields 1.955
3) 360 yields 1.903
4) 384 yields 1.985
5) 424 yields 1.596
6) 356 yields 2.035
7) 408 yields 1.912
